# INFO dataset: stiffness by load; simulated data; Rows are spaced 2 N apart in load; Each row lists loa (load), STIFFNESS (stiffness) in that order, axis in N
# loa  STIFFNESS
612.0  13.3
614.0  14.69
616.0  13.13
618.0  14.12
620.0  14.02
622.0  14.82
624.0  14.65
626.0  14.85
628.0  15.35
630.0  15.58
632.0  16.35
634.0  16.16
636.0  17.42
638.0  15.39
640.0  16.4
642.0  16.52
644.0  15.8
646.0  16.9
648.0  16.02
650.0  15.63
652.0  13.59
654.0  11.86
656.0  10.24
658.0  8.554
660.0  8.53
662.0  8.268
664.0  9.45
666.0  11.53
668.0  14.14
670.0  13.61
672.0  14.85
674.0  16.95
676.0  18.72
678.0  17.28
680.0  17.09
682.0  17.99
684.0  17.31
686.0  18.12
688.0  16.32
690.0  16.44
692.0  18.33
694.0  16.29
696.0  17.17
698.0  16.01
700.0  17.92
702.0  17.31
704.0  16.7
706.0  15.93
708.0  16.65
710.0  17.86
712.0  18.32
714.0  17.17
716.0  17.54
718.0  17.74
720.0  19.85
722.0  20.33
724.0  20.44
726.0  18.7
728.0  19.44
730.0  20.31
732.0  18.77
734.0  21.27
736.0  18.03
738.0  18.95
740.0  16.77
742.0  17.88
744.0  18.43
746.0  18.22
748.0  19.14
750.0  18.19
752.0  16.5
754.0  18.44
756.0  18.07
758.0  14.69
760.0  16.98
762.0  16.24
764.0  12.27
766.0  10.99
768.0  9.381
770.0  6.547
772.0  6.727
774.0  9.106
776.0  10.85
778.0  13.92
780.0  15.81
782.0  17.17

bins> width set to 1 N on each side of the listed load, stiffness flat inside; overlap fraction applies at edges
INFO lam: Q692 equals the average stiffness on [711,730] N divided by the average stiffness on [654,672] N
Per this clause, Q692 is 1.74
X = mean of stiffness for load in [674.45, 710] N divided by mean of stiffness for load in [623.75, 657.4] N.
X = 1.13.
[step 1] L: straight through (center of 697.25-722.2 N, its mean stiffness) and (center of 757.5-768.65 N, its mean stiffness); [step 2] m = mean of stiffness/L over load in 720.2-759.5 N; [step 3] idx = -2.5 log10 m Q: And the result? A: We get -0.21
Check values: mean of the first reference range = 17.6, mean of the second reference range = 13.5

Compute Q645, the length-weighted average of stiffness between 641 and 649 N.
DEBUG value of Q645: 16.3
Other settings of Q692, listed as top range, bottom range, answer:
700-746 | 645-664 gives 1.53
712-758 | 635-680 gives 1.32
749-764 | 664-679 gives 1.12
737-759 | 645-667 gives 1.50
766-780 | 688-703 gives 0.59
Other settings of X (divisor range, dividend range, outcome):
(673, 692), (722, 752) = 1.08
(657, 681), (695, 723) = 1.33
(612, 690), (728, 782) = 1.06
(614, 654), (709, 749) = 1.23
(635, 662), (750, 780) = 0.95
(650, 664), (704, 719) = 1.64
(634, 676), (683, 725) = 1.28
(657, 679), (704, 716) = 1.33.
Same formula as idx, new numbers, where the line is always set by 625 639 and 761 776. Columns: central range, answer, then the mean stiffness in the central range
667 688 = -0.19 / 16.6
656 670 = 0.37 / 10.3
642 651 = -0.06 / 16.1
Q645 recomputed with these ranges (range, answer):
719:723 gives 20.1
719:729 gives 19.8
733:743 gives 18.6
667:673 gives 14.2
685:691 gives 17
